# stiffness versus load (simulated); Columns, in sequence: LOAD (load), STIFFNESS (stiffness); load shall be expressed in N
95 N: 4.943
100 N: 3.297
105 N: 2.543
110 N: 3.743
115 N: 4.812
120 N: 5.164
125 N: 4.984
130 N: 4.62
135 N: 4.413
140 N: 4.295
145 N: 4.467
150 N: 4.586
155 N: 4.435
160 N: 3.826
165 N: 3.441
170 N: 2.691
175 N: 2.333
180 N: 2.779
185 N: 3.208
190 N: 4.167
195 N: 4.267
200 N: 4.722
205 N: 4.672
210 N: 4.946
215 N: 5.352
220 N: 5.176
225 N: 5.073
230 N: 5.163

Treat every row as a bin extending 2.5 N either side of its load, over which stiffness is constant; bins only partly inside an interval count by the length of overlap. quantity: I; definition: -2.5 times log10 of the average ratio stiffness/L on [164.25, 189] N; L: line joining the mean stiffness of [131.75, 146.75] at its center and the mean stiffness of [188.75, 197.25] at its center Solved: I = 0.41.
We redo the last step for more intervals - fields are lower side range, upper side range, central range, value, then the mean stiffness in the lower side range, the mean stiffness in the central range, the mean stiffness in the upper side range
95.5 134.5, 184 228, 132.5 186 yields 0.20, 4.22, 3.69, 4.67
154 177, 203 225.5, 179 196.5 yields 0.13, 3.3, 3.64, 5.05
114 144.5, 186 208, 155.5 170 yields 0.26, 4.69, 3.58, 4.38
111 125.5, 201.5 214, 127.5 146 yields 0.10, 4.86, 4.45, 4.87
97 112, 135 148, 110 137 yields -0.23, 3.23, 4.71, 4.4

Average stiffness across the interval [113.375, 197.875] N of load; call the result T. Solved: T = 4.02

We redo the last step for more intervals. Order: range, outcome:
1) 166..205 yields 3.53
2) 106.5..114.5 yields 3.86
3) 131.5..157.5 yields 4.45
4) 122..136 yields 4.72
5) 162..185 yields 2.88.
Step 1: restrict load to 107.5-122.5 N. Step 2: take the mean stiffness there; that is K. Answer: 4.57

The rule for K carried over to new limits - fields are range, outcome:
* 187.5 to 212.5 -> 4.55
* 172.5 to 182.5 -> 2.56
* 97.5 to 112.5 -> 3.19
